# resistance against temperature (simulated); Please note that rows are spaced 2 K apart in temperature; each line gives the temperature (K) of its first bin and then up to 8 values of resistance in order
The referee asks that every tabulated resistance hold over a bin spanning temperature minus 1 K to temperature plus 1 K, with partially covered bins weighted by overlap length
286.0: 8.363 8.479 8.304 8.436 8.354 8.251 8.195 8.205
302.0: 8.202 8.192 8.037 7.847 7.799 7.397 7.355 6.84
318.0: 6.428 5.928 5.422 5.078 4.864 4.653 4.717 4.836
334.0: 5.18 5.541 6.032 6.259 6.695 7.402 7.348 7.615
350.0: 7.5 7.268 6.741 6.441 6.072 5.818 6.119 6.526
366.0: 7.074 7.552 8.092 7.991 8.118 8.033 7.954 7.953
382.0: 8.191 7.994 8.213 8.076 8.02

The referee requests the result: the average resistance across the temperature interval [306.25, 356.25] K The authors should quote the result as 6.39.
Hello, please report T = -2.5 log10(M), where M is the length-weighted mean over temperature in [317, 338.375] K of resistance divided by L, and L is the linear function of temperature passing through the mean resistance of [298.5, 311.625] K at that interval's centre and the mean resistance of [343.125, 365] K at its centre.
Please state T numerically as 0.37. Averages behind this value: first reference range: 8.02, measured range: 5.31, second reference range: 6.8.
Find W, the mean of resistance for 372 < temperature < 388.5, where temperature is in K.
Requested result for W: 8.06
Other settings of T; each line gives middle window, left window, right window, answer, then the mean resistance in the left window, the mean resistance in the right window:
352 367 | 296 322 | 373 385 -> 0.217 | 7.48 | 8.04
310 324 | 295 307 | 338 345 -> 0.163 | 8.18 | 6.68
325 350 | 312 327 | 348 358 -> 0.102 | 6.08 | 6.96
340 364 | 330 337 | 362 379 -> -0.082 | 5.12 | 7.58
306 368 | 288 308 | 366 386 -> 0.254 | 8.23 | 7.95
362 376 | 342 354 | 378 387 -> 0.041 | 7.31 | 8.07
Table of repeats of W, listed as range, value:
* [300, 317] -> 7.74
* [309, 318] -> 7.25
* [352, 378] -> 7.09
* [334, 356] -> 6.75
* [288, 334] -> 6.96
